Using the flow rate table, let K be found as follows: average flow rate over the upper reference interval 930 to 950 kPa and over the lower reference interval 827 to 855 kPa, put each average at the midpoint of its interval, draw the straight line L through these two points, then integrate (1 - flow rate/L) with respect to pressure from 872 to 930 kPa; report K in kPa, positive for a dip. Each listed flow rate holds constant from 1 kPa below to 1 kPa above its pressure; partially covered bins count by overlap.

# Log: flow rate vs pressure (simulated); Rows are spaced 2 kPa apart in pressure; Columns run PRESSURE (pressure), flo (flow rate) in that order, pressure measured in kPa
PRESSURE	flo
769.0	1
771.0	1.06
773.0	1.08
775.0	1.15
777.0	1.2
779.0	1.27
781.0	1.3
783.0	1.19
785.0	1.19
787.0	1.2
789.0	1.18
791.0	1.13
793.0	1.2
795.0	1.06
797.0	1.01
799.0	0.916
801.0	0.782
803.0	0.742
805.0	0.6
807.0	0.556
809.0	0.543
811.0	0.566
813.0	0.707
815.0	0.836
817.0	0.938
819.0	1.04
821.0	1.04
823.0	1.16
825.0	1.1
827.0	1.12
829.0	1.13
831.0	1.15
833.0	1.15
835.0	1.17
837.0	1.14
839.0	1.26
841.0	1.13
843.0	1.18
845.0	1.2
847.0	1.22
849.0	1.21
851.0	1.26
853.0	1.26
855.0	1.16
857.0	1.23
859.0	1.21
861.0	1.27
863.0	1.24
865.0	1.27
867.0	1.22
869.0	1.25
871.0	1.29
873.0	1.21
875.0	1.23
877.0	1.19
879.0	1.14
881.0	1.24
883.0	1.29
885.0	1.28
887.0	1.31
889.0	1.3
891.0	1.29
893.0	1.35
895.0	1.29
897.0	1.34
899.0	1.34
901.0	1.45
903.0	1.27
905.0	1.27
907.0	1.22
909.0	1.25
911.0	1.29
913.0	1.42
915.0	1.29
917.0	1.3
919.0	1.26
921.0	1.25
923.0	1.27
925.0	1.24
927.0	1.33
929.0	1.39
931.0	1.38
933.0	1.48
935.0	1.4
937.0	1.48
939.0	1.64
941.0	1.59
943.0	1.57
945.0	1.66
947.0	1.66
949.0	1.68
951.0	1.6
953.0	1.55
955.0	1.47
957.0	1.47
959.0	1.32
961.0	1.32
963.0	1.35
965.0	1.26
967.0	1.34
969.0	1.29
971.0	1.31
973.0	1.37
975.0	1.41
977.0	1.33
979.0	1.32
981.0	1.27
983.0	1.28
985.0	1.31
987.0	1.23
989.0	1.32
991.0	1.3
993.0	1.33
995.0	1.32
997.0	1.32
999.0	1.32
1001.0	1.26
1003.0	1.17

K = 5.0 kPa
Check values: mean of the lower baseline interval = 1.19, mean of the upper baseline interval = 1.55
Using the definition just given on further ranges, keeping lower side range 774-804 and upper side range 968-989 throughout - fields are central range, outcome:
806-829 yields 5.1 kPa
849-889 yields -1.7 kPa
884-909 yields -1.8 kPa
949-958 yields -1.8 kPa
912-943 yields -3.2 kPa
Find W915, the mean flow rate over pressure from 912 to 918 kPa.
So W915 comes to 1.34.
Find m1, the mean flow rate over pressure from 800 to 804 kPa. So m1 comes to 0.762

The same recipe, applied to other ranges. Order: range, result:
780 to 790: 1.21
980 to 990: 1.28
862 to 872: 1.25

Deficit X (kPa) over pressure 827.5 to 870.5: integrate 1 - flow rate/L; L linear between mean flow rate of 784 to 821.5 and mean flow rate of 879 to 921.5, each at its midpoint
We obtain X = -4.5 kPa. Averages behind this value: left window 0.905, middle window 1.21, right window 1.3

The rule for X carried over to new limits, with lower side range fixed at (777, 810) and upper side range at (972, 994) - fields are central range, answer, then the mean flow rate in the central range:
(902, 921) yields -1.40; 1.28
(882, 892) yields -1.21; 1.29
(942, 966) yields -4.30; 1.49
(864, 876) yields -1.27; 1.25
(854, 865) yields -1.17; 1.23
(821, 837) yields -1.15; 1.13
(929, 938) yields -1.44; 1.43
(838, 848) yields -1.08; 1.2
